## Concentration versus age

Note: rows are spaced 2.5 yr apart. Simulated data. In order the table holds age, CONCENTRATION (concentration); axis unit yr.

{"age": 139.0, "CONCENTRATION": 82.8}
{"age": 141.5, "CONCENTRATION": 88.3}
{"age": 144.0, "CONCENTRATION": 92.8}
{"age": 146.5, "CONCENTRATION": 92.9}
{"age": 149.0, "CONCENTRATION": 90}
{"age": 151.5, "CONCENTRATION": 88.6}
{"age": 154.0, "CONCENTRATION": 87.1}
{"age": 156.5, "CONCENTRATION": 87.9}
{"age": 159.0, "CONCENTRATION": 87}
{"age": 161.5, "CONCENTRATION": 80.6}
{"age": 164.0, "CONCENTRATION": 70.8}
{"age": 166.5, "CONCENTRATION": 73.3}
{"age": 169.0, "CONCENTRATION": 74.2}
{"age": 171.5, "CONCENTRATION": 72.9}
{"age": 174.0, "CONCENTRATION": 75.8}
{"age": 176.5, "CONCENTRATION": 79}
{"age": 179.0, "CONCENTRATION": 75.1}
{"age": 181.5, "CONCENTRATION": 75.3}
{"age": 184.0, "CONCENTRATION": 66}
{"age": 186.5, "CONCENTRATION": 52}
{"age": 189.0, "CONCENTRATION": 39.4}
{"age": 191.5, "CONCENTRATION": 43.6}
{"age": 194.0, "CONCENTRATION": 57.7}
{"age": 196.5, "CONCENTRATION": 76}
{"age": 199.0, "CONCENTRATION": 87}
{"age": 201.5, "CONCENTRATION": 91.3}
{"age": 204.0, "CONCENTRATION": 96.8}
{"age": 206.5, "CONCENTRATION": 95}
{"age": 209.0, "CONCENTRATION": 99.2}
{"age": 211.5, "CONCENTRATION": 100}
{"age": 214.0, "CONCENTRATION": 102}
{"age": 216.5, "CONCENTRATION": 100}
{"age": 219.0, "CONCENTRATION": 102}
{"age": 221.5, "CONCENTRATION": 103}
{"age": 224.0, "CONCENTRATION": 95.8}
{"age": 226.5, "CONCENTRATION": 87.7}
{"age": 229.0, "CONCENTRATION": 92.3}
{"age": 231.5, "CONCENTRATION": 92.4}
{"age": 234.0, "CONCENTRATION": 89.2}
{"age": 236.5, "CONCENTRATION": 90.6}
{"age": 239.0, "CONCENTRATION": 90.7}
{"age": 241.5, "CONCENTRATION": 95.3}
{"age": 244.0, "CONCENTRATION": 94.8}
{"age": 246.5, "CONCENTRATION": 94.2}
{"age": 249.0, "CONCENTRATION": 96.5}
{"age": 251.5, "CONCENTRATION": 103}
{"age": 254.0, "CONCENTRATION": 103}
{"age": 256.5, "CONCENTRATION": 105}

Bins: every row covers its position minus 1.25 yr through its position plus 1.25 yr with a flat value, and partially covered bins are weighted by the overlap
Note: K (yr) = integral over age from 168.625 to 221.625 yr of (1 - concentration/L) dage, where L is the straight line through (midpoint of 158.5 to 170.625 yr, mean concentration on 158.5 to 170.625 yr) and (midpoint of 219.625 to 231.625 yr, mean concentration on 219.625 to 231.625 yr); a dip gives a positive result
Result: 3.9 yr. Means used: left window 76.4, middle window 79.8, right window 94.8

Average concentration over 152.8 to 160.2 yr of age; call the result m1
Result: 87.3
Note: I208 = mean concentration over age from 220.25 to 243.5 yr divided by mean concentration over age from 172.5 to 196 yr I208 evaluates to 1.5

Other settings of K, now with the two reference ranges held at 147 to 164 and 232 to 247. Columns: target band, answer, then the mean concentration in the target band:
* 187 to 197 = 4.1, 52.4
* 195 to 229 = -1.7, 94.7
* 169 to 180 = 1.5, 75.5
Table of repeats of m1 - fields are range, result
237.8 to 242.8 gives 93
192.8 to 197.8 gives 67.1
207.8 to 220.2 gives 101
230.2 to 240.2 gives 90.7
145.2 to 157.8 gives 89.3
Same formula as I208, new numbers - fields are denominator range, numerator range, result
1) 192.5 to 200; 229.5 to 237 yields 1.26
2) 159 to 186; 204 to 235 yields 1.30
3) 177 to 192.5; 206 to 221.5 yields 1.68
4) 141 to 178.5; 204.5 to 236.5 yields 1.17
